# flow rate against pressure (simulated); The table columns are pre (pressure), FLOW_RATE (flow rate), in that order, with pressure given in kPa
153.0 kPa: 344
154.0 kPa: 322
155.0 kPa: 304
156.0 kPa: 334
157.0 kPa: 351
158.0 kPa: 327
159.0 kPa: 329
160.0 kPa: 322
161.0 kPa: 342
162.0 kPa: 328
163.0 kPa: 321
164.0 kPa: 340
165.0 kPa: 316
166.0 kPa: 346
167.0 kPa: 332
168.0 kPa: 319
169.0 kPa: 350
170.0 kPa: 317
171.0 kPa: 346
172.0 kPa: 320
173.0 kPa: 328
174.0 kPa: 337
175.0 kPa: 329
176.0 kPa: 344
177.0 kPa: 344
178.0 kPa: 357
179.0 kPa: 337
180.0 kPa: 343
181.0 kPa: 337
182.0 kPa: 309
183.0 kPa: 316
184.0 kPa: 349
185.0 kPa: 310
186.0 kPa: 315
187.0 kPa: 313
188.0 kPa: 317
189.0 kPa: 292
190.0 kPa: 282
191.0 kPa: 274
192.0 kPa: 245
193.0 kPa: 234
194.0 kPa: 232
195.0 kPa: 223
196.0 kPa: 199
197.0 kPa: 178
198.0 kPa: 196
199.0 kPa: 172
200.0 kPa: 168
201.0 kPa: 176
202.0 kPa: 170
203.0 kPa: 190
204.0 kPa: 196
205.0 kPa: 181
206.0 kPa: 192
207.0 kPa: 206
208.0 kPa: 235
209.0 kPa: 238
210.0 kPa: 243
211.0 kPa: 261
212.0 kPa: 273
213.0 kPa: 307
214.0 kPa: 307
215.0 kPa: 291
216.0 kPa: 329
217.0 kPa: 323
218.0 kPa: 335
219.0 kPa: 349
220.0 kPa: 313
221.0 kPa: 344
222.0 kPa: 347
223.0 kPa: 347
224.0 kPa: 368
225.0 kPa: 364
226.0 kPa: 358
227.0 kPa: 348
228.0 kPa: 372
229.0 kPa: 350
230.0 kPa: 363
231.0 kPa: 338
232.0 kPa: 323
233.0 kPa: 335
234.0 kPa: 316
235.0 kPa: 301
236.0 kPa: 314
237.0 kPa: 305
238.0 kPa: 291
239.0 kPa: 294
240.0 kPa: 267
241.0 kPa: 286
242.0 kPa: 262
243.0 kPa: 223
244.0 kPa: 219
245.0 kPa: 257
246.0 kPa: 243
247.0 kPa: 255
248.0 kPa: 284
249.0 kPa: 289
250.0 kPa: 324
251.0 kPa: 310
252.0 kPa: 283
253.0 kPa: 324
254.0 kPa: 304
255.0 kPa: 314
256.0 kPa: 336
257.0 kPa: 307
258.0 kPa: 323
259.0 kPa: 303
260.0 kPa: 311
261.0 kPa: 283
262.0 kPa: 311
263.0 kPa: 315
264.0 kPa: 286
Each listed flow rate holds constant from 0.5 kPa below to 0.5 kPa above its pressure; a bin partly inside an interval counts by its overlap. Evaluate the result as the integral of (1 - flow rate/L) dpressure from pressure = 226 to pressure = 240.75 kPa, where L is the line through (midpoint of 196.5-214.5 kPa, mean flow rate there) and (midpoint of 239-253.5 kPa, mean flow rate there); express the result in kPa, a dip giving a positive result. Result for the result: -3.9 kPa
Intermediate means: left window 216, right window 274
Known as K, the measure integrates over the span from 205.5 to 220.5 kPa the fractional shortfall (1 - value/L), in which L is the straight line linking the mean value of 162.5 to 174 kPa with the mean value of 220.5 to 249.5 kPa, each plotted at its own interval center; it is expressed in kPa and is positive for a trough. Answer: 1.7 kPa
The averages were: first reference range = 331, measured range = 280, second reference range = 309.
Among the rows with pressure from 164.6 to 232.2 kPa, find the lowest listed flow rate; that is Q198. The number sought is 168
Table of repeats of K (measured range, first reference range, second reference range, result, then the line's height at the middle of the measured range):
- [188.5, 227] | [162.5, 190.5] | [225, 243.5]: 6.9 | 321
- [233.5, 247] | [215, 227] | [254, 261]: 2.1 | 326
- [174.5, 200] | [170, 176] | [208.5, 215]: 2.3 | 310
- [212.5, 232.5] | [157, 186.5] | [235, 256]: -2.7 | 299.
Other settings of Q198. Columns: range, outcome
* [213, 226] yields 291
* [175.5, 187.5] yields 309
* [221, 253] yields 219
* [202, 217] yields 170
